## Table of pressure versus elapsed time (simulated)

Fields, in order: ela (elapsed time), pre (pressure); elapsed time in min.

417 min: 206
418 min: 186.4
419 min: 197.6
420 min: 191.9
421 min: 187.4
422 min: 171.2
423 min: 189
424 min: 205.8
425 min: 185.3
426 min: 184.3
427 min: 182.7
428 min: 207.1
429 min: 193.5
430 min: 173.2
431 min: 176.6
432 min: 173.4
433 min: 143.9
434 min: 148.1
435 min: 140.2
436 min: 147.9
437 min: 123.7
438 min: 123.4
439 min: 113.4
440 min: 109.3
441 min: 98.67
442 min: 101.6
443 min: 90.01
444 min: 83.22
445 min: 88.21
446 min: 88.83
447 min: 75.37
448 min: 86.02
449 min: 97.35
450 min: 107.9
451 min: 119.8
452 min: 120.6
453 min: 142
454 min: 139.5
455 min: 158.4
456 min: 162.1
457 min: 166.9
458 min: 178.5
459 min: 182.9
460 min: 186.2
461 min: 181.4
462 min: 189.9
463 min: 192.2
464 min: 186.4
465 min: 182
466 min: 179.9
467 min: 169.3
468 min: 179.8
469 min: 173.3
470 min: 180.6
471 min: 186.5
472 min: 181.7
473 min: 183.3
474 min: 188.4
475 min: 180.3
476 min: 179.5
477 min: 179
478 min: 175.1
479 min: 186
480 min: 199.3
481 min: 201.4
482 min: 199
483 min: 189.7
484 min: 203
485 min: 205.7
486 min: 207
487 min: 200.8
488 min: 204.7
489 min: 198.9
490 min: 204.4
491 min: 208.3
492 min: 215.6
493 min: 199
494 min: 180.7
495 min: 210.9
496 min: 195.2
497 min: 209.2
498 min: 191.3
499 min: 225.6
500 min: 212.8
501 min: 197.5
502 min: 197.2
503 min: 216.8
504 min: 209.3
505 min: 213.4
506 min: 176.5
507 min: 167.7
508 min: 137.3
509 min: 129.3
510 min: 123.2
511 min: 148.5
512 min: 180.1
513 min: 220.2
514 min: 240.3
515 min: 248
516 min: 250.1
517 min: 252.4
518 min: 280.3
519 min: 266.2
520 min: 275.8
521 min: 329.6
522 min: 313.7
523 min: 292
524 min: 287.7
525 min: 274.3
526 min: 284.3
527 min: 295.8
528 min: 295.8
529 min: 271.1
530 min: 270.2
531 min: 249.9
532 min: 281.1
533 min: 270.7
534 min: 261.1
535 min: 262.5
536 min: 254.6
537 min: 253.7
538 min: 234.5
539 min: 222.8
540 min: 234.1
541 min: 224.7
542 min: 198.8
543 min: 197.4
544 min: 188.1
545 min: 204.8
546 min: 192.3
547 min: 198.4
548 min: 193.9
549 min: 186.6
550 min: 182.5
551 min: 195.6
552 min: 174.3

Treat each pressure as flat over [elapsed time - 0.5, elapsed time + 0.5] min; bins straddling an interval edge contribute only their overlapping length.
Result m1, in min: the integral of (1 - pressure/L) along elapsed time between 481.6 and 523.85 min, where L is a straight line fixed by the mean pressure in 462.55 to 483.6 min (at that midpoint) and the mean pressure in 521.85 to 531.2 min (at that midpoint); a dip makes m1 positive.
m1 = 4.60 min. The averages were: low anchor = 184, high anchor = 283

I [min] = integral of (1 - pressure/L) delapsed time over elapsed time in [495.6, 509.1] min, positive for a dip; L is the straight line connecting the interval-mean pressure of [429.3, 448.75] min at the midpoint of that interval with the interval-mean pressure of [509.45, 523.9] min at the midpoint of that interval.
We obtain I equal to 1.7 min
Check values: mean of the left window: 121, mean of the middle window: 193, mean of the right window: 245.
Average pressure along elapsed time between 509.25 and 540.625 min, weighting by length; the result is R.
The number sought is 255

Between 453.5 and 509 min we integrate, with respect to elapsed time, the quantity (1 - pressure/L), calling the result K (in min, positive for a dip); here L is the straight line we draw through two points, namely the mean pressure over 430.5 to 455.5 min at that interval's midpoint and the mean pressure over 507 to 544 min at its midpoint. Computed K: -4.40 min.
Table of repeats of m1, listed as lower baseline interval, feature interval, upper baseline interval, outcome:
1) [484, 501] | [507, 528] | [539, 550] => -3.9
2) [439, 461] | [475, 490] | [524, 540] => -1.2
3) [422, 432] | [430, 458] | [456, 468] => 9.0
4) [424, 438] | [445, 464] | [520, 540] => 5.0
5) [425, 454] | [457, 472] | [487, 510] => -2.3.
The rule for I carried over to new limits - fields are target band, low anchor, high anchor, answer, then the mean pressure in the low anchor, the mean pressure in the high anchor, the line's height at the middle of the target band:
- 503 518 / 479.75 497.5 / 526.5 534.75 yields 2.7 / 202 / 274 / 239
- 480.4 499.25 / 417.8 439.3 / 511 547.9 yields 1.4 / 171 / 250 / 219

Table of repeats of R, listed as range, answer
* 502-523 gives 220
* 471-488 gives 191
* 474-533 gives 220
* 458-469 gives 182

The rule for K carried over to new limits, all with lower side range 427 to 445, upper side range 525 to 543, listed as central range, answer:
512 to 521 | -0.7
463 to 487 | -0.3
